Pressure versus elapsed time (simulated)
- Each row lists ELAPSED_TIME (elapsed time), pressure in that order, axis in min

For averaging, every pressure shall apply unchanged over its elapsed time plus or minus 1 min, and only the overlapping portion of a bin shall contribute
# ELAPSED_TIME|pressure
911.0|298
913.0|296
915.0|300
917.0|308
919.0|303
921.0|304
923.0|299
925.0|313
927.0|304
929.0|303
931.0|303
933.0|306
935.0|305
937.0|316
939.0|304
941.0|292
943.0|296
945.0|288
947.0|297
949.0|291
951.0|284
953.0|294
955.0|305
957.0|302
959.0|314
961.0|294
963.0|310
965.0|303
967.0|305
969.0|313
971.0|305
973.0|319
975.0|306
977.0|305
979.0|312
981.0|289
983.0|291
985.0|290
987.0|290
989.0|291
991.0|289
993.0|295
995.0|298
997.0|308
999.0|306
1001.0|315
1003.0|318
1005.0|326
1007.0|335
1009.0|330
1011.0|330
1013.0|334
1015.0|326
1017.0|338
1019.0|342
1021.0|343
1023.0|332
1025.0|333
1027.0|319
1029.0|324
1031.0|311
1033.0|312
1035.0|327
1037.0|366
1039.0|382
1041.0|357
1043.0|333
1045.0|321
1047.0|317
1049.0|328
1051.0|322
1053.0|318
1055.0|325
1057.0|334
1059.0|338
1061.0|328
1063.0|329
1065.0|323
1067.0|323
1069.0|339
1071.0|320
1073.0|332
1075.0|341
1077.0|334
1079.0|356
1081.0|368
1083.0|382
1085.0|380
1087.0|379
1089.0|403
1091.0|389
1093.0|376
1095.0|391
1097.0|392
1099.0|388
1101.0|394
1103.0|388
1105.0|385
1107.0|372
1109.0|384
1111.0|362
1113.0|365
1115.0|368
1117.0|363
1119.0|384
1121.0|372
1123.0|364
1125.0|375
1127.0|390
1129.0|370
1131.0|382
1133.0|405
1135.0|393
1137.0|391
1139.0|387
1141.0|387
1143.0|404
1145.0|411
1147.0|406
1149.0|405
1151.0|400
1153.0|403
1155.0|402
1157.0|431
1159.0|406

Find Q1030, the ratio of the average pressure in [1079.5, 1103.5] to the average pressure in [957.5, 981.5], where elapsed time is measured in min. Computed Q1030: 1.26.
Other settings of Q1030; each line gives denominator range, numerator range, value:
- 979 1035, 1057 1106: 1.14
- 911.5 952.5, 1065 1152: 1.25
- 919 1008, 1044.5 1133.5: 1.19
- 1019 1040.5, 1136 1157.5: 1.20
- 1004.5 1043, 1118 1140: 1.14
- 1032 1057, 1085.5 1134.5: 1.14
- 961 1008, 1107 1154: 1.26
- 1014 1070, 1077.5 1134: 1.14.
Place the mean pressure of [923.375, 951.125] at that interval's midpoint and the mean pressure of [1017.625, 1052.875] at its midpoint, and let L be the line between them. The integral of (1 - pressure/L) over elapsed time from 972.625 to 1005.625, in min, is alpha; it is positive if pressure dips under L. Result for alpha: 1.6 min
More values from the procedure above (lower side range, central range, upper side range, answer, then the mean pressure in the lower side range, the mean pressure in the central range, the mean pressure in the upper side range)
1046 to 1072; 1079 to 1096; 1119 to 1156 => -1.5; 326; 382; 391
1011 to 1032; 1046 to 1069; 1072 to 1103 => 1.8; 330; 326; 374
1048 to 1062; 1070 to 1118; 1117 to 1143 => -2.0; 328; 371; 383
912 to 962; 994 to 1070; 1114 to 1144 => 2.7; 301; 329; 382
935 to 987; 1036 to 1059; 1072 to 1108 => 0.9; 301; 337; 375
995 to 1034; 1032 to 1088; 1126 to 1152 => 1.7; 325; 340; 395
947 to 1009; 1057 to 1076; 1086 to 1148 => 1.3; 304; 331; 385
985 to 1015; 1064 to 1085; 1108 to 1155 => 0.6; 312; 344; 386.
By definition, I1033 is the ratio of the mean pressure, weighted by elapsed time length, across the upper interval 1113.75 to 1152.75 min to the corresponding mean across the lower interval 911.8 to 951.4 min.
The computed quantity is 1.3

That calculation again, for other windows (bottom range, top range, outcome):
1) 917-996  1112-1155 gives 1.29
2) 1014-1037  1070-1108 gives 1.13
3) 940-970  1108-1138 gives 1.26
